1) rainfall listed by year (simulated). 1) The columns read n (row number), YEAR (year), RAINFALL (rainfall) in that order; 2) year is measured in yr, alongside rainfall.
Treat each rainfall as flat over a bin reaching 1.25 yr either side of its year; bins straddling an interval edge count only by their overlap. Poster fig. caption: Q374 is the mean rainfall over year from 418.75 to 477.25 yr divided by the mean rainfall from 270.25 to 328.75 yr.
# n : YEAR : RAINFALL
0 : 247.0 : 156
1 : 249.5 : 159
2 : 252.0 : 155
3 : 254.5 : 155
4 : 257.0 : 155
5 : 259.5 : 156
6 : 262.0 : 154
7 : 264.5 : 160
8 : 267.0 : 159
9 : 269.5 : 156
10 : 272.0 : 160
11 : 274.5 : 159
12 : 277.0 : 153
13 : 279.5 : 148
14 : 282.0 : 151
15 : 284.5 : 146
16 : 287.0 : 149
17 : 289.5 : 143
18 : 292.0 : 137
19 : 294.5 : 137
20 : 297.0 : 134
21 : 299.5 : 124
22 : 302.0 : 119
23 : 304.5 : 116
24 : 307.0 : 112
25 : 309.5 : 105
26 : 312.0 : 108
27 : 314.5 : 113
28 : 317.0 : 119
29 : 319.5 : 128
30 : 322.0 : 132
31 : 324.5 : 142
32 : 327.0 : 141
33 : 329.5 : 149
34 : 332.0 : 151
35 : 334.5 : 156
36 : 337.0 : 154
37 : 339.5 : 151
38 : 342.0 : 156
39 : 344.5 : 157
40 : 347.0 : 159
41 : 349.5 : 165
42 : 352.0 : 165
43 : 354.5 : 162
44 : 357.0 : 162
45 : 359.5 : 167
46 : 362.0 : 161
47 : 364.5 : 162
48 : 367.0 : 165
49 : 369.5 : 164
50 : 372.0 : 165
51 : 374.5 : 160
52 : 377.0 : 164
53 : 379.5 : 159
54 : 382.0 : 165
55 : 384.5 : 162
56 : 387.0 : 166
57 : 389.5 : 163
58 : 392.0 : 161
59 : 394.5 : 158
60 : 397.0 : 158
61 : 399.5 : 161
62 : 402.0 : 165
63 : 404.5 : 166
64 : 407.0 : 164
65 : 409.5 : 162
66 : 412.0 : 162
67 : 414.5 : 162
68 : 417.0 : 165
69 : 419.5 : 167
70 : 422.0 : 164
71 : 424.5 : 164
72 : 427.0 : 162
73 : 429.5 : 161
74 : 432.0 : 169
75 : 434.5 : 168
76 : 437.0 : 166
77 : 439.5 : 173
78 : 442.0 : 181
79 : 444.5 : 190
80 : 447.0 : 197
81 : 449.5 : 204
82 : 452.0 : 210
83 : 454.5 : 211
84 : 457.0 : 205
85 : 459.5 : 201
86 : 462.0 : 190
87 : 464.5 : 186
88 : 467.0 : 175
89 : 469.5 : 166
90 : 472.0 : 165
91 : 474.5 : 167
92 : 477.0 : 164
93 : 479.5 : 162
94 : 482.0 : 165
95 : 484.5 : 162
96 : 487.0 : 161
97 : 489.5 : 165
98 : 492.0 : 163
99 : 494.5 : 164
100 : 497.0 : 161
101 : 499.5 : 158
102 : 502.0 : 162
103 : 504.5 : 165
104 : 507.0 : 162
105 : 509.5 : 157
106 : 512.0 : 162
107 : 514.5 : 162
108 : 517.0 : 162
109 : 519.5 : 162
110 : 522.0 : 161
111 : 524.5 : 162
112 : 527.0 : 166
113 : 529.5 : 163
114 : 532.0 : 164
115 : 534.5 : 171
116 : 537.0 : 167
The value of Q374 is 1.3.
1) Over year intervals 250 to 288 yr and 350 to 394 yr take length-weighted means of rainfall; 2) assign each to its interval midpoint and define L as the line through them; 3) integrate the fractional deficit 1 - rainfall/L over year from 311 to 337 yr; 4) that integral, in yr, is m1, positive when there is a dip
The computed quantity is 3.9 yr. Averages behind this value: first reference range 155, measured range 135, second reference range 163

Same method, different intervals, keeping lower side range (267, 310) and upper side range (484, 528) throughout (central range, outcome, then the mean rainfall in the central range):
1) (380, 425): -3.49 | 163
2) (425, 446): -2.25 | 171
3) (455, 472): -3.13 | 187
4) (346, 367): -2.38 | 163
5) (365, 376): -1.15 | 163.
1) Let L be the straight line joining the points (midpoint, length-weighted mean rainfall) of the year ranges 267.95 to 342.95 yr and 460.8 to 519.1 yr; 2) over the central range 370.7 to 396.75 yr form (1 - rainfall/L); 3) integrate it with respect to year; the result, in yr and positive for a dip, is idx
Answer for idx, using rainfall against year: -2.1 yr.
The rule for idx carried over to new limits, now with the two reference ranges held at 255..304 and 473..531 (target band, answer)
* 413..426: -0.6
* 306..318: 3.1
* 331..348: -0.4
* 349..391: -2.7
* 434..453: -3.4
